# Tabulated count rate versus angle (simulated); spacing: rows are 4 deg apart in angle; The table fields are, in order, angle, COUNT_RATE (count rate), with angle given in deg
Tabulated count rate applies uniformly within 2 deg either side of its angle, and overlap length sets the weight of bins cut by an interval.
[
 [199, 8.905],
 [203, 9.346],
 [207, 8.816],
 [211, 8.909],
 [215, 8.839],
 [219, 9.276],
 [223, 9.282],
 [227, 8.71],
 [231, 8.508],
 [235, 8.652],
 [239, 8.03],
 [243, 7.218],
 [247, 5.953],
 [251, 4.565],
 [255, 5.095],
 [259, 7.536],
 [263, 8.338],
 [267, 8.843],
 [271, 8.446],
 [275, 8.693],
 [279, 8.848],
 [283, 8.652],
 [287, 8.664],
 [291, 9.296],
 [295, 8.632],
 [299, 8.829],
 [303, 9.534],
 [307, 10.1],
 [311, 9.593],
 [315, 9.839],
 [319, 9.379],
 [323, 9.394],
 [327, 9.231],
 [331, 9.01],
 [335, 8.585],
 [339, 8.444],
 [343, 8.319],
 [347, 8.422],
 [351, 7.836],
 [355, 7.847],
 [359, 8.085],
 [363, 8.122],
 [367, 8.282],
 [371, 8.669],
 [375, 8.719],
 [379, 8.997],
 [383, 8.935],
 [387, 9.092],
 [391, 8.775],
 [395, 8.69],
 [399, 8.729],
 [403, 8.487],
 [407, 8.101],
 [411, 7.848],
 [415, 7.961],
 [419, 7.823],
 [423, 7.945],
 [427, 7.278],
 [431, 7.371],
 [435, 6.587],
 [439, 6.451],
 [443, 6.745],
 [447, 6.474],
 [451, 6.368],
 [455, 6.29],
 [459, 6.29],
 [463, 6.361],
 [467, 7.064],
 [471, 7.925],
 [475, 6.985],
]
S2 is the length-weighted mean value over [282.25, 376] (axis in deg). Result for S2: 8.81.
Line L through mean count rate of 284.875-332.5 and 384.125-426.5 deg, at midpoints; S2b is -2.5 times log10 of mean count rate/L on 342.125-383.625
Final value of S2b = 0.047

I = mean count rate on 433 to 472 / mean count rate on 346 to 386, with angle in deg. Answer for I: 0.79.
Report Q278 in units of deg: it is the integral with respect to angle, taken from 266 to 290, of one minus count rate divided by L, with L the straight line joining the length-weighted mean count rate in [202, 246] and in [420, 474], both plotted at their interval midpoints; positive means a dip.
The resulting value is -1.5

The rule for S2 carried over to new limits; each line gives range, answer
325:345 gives 8.72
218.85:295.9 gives 8.02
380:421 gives 8.46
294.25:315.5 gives 9.44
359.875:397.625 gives 8.68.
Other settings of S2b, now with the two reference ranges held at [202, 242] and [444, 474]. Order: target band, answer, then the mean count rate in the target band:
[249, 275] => 0.161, 7.26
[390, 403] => -0.198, 8.69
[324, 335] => -0.156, 9.05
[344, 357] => -0.056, 8.06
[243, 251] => 0.401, 5.92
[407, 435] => -0.092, 7.65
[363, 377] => -0.138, 8.49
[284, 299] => -0.086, 8.85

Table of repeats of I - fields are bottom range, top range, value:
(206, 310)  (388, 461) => 0.90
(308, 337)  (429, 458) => 0.71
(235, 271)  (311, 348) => 1.26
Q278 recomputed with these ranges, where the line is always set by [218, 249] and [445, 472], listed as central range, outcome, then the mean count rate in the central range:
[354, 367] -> -1.4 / 8.07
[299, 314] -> -3.8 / 9.63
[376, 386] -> -2.5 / 8.95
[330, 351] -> -2.9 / 8.47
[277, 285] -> -0.9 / 8.75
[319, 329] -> -2.3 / 9.33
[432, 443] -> 0.2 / 6.64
